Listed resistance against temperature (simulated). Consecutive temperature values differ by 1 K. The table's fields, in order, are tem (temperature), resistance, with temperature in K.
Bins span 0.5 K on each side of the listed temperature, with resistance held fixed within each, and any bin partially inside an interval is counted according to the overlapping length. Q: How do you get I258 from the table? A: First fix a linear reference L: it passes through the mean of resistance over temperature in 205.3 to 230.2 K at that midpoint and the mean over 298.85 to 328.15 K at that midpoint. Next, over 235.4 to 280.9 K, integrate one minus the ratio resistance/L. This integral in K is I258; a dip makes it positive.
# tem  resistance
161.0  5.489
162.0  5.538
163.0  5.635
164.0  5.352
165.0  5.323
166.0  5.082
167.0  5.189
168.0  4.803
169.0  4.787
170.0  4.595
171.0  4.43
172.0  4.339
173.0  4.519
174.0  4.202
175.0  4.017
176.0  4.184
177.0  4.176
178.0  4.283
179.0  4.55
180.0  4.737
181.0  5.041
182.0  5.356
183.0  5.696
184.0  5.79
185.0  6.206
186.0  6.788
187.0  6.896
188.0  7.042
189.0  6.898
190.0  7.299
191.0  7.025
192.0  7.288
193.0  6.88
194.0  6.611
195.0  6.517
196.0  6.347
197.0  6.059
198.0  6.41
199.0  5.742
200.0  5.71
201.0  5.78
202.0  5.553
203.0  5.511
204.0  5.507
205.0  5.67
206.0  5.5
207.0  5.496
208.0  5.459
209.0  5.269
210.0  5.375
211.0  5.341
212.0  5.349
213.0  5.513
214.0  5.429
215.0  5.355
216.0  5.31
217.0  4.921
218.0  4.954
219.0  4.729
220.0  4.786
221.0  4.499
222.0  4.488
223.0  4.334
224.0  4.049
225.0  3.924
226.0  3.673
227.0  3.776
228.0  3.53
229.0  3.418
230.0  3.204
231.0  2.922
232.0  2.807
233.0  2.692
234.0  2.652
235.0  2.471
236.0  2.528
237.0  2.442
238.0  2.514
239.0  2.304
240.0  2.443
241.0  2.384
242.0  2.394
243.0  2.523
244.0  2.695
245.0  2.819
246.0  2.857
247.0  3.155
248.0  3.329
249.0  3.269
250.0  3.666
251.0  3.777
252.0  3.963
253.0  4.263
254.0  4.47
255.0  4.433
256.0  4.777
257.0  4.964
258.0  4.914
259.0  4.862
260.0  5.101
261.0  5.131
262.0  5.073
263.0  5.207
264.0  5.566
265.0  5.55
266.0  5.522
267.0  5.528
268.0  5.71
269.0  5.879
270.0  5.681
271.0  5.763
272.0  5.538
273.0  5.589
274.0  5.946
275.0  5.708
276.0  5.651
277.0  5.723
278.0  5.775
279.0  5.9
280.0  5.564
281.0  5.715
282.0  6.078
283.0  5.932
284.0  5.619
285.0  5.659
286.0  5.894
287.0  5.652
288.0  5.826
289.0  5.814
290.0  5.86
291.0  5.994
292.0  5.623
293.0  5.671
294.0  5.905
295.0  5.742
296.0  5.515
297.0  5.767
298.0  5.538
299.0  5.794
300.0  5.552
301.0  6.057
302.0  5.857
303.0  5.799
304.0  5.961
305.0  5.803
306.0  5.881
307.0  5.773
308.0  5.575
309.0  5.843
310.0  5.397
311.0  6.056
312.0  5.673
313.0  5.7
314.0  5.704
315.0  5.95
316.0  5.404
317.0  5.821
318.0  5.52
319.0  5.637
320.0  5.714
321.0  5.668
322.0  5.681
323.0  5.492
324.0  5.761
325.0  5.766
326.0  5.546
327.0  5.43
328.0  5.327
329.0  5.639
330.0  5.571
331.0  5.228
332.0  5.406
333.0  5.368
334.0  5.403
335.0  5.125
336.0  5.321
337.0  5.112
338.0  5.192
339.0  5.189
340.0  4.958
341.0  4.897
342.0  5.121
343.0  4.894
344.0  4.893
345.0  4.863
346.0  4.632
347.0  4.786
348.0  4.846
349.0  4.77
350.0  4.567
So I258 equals 6.6 K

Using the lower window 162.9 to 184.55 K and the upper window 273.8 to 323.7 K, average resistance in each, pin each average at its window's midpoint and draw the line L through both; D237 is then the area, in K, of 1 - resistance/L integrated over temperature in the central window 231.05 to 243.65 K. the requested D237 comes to 6.6 K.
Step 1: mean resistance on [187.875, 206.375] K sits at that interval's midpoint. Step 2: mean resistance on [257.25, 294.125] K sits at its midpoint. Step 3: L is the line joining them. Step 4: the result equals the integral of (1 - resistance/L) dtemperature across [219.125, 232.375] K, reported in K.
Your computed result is 4.8 K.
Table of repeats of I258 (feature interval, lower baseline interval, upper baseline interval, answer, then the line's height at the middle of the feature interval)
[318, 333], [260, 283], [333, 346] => -1.1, 5.19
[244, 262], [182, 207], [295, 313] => 5.7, 5.98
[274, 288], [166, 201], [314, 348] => -0.9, 5.43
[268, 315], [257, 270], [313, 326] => -2.2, 5.5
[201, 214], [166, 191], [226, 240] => -4.8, 4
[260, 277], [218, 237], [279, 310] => -2.2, 4.92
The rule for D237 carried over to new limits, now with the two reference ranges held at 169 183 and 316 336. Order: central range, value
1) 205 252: 9.8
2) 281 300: -1.7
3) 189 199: -4.3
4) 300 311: -0.8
